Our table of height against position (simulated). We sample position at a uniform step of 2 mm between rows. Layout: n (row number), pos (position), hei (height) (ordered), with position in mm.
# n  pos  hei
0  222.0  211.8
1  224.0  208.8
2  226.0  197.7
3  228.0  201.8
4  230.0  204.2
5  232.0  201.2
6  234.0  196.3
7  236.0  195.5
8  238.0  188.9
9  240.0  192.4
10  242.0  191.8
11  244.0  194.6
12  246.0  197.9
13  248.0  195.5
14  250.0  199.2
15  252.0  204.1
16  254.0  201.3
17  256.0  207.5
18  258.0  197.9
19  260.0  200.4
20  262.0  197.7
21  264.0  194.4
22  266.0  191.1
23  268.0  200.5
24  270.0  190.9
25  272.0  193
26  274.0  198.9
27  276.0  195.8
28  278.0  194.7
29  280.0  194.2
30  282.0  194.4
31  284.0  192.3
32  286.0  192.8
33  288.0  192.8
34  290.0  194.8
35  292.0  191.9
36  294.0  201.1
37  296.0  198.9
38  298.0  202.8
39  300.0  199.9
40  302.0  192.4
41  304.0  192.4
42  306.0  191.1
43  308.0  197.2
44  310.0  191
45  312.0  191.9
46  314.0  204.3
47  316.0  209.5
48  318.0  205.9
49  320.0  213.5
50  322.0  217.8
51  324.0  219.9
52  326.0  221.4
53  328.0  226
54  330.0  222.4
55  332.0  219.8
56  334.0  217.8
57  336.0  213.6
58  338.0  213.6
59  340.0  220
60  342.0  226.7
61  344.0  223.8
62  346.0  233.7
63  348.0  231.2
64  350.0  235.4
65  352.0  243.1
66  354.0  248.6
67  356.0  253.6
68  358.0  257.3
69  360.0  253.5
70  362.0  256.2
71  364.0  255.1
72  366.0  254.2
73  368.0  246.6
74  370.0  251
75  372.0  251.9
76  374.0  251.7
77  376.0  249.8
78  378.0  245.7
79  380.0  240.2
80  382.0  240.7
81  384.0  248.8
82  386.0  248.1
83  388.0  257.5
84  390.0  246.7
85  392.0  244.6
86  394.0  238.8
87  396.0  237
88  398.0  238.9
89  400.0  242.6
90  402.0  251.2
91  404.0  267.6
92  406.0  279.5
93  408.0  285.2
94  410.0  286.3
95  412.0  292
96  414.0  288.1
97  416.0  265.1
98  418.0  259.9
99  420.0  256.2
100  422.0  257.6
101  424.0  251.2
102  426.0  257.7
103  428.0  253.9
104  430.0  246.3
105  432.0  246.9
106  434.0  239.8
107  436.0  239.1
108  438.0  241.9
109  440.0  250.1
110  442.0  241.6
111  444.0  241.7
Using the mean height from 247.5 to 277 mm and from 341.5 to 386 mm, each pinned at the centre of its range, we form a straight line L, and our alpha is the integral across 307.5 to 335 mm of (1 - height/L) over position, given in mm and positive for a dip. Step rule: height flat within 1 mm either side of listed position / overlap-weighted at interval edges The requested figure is 1.7 mm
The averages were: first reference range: 198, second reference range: 246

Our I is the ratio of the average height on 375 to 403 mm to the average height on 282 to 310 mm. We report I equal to 1.3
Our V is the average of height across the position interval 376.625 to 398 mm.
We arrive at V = 245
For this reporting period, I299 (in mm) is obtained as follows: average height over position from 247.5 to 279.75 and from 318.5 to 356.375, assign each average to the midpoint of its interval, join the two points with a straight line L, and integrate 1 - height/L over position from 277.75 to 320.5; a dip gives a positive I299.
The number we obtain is 2.8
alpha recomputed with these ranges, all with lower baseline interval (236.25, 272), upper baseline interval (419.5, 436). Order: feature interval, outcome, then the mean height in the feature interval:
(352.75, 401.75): -2.9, 248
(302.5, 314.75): 1.1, 194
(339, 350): -0.2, 228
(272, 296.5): 1.3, 195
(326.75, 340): 0.1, 219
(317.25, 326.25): 0.1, 215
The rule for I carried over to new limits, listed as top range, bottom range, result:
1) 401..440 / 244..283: 1.32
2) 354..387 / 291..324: 1.25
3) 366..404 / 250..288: 1.26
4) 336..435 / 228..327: 1.26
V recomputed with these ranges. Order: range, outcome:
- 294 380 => 225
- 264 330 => 200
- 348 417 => 254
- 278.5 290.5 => 194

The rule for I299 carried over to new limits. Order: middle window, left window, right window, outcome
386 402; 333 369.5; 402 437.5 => 0.6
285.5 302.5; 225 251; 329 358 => 1.4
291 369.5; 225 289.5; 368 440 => 1.8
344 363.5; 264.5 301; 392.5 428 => -1.1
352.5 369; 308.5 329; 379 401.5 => -1.6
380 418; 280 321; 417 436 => -2.9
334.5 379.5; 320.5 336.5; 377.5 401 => -1.9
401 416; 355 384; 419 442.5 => -1.7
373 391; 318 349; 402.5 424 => 0.3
